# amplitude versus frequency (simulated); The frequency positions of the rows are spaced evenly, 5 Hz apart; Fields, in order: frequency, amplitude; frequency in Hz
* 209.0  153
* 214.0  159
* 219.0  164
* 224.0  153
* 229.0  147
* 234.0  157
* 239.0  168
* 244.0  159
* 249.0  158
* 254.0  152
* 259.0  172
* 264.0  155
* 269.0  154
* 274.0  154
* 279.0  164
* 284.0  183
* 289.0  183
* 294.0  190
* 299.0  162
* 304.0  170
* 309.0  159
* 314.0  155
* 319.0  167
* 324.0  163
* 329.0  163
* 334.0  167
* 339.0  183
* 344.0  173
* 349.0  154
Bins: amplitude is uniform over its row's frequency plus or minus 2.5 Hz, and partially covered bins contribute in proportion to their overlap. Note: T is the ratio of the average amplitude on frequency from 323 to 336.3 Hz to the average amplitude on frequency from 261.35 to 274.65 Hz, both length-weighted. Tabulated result 1.06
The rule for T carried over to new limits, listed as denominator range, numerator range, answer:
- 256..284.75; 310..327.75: 1.00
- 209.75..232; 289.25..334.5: 1.07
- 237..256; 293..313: 1.05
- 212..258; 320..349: 1.07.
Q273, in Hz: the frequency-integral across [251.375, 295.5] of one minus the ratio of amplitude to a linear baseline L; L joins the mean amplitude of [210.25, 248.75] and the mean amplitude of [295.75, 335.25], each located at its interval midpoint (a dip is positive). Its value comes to -1.64 Hz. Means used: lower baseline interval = 158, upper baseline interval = 164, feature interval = 167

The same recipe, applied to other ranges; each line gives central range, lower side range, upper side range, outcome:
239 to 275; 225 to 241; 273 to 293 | 1.33 Hz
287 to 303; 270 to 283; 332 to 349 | -1.29 Hz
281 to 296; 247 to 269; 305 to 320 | -2.32 Hz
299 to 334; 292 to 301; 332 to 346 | 2.45 Hz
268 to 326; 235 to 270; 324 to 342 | -0.70 Hz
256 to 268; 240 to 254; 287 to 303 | 0.18 Hz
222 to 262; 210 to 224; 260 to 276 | -0.19 Hz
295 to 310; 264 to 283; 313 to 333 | -0.51 Hz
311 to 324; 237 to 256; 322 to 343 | 0.49 Hz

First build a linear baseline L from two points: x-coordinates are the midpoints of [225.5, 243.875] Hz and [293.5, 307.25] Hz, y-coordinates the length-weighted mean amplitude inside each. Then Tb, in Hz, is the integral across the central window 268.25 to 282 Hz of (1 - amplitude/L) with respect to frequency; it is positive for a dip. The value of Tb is 0.6 Hz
